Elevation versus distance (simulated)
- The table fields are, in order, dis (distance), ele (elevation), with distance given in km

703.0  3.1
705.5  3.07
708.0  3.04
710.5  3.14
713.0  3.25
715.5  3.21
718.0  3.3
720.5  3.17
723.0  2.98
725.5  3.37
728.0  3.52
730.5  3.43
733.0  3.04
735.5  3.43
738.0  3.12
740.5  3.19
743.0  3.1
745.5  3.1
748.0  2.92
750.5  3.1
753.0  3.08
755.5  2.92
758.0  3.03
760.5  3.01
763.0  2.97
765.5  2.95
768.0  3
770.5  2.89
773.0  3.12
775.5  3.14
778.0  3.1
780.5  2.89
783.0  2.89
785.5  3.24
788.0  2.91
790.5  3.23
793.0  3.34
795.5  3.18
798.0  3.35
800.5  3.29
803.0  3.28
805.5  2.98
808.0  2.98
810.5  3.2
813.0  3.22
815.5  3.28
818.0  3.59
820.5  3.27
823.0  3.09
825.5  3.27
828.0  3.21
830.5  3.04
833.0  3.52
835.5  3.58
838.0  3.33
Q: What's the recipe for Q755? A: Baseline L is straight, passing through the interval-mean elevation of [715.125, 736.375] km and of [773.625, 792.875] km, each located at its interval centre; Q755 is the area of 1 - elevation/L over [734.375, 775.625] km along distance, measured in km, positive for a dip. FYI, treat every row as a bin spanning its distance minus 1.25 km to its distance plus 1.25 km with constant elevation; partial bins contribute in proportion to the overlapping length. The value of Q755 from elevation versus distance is 1.5 km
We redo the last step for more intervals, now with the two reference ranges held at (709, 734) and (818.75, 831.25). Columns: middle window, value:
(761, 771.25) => 0.8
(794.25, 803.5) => -0.2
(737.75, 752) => 0.6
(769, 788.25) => 1.1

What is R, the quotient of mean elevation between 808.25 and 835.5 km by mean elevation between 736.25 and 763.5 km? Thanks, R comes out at 1.07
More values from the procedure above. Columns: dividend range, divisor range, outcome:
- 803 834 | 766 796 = 1.05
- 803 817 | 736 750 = 1.02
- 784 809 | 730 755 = 1.01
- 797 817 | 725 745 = 0.98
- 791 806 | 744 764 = 1.08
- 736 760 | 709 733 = 0.95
